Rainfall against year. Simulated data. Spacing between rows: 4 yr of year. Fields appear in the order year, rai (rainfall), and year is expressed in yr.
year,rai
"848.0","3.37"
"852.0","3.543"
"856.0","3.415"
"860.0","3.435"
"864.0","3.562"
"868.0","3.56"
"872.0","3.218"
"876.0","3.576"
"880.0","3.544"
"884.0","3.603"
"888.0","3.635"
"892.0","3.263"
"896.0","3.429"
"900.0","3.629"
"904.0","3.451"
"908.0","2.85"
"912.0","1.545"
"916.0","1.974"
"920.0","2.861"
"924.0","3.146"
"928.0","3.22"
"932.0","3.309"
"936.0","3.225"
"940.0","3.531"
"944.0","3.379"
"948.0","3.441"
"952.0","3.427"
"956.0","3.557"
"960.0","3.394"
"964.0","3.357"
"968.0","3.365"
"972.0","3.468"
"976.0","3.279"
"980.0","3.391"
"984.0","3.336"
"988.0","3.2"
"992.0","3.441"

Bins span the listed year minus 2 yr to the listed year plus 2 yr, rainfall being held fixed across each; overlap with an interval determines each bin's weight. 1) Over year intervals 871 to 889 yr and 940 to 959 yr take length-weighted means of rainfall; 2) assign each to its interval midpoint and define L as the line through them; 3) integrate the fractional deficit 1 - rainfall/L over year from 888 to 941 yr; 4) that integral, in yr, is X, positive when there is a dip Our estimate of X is 6.7 yr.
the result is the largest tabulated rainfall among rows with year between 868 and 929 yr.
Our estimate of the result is 3.635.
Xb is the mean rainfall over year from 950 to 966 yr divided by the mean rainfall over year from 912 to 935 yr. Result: 1.23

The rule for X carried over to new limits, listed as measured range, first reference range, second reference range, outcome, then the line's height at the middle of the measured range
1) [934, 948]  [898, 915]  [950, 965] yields -0.6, 3.24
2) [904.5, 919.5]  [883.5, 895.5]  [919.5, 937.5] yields 4.4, 3.3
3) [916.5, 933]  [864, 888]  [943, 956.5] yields 2.1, 3.47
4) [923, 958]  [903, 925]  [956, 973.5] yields -4.1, 3.01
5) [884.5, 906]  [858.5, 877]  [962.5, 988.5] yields -0.3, 3.44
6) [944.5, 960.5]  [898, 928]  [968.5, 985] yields -1.5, 3.16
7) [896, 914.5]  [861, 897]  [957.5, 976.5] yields 3.0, 3.46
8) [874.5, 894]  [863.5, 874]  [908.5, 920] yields -3.6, 2.97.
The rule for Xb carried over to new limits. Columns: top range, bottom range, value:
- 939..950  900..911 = 1.11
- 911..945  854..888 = 0.84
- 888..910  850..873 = 0.97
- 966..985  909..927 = 1.37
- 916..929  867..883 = 0.83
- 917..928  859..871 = 0.84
